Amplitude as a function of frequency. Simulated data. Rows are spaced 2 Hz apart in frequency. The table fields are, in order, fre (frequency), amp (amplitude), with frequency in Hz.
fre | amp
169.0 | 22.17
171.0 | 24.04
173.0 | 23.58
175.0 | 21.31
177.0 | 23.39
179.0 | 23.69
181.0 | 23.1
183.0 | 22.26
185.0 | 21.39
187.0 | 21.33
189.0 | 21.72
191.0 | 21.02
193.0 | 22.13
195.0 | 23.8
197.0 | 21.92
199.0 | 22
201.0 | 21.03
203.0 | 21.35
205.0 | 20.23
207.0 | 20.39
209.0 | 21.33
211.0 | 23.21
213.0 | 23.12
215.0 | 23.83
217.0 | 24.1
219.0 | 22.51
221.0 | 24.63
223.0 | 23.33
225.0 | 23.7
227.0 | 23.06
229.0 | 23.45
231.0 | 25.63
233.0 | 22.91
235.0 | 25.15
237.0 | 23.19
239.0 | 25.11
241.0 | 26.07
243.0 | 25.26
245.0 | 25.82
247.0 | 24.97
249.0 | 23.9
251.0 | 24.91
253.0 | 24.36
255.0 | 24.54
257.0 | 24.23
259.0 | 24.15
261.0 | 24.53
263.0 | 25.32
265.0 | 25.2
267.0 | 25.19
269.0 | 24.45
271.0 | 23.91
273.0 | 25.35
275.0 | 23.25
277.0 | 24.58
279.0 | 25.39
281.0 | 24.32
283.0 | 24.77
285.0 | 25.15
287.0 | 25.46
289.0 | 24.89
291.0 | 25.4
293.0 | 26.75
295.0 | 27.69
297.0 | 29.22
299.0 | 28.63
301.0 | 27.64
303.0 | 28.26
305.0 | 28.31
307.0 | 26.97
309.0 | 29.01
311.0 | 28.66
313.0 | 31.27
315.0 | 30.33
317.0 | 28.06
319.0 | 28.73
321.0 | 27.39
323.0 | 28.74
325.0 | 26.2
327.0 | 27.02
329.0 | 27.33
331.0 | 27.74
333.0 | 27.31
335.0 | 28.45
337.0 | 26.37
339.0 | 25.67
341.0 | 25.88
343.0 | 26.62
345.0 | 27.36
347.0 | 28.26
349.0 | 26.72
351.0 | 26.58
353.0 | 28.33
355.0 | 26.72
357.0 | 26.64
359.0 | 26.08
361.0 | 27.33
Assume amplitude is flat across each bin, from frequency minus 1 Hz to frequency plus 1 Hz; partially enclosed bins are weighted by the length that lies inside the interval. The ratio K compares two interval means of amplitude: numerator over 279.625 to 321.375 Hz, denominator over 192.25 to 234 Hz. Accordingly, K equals 1.2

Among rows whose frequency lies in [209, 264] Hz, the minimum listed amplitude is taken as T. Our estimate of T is 21.33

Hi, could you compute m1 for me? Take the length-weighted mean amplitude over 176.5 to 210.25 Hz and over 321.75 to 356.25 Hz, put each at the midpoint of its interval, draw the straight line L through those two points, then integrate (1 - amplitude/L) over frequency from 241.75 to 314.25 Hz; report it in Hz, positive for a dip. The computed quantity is -2.8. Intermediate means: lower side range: 21.9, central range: 25.9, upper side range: 27.1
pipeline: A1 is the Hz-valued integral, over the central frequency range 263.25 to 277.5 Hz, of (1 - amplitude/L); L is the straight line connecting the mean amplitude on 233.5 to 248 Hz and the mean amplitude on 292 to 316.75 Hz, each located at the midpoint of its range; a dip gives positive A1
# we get 1.1 Hz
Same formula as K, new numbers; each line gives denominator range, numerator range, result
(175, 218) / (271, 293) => 1.12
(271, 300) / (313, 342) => 1.08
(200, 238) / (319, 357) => 1.18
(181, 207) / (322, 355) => 1.25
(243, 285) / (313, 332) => 1.14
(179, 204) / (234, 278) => 1.12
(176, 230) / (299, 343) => 1.24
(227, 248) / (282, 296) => 1.04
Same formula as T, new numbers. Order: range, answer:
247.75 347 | 23.25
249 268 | 23.9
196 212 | 20.23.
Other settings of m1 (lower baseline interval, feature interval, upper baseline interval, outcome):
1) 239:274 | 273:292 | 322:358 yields 0.53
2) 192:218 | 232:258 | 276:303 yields -0.60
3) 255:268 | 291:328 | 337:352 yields -3.31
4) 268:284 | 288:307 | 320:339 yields -1.31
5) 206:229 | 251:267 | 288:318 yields 0.51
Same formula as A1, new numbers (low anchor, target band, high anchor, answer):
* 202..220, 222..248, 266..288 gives -1.5 Hz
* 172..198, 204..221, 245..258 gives 0.6 Hz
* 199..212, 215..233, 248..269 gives -1.0 Hz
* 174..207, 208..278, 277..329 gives 0.5 Hz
